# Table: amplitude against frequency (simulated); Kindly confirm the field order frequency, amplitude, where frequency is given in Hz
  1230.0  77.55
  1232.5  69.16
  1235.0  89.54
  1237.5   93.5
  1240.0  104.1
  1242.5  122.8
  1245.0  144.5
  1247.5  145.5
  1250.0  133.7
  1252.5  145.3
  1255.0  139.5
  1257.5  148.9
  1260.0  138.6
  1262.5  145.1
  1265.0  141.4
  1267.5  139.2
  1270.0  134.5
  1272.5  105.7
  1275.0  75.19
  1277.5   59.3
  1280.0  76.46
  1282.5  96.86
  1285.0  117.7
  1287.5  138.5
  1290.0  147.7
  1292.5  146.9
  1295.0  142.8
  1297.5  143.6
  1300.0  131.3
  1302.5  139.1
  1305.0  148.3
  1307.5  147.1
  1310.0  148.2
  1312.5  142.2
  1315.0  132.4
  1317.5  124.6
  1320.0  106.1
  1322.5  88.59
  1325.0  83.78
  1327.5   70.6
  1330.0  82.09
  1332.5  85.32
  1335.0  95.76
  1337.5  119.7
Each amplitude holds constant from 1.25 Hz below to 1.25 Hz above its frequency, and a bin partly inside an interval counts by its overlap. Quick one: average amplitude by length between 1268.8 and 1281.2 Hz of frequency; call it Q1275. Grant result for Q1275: 90.1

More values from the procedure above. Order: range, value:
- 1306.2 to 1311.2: 148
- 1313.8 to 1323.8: 113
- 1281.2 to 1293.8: 129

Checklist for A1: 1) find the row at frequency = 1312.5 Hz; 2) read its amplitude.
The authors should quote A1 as 142.2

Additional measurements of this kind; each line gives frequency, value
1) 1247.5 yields 145.5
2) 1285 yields 117.7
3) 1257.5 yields 148.9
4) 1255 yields 139.5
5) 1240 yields 104.1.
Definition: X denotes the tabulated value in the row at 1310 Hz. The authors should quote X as 148.2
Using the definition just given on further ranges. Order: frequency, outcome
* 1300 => 131.3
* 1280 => 76.46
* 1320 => 106.1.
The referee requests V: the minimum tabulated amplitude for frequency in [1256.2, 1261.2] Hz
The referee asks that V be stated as 138.6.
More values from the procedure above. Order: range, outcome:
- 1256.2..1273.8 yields 105.7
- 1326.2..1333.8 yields 70.6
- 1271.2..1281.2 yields 59.3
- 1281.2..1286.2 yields 96.86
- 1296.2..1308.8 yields 131.3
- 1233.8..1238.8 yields 89.54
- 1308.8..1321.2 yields 106.1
